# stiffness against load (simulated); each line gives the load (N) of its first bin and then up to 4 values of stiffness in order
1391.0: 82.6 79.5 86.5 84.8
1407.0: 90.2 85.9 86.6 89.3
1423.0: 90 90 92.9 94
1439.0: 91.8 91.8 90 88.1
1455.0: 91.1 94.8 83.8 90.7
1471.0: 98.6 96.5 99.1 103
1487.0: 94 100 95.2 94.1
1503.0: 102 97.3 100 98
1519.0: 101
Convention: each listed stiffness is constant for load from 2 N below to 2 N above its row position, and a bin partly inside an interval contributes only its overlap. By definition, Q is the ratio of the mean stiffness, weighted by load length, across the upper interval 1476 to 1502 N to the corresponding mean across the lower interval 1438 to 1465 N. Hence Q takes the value 1.1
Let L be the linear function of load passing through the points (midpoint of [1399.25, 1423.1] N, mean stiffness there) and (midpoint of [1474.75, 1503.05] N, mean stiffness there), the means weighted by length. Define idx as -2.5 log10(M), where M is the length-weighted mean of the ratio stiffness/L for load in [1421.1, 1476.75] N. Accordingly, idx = 0.01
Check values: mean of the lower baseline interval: 87.5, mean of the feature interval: 91.7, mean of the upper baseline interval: 97.8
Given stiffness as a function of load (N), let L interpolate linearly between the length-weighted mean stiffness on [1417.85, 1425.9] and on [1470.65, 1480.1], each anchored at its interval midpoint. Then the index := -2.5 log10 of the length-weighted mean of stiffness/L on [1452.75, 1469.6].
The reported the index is 0.06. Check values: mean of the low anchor 89.7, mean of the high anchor 97.9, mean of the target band 90.4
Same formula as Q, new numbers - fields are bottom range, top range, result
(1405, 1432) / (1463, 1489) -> 1.08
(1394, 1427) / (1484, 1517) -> 1.12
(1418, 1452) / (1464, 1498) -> 1.06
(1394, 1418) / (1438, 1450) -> 1.06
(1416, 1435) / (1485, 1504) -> 1.07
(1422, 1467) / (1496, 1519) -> 1.08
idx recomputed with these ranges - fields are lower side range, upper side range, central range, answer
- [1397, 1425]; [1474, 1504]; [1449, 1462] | 0.03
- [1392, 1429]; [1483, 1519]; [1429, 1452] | -0.01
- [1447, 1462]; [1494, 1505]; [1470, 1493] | -0.04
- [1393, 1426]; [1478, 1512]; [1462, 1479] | 0.01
